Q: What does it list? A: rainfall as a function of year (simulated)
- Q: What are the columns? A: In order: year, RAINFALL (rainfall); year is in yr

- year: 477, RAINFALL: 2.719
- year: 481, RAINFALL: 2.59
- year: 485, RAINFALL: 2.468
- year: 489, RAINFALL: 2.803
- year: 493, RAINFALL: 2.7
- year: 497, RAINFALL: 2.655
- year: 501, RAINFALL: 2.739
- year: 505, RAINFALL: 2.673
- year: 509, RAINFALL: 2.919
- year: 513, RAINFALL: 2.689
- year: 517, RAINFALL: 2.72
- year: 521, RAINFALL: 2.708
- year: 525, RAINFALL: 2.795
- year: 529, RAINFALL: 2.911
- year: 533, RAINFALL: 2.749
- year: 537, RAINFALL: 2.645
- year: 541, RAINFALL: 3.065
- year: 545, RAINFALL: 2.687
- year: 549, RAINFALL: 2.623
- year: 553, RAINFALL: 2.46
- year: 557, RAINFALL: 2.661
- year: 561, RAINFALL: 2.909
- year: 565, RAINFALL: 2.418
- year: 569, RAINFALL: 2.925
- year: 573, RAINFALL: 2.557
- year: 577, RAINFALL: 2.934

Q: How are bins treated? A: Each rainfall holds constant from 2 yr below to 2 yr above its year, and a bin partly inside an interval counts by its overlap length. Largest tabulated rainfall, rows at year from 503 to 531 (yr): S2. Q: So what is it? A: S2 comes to 2.919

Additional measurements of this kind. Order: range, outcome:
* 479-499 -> 2.803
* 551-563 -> 2.909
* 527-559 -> 3.065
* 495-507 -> 2.739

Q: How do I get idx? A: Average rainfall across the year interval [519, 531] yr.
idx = 2.8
